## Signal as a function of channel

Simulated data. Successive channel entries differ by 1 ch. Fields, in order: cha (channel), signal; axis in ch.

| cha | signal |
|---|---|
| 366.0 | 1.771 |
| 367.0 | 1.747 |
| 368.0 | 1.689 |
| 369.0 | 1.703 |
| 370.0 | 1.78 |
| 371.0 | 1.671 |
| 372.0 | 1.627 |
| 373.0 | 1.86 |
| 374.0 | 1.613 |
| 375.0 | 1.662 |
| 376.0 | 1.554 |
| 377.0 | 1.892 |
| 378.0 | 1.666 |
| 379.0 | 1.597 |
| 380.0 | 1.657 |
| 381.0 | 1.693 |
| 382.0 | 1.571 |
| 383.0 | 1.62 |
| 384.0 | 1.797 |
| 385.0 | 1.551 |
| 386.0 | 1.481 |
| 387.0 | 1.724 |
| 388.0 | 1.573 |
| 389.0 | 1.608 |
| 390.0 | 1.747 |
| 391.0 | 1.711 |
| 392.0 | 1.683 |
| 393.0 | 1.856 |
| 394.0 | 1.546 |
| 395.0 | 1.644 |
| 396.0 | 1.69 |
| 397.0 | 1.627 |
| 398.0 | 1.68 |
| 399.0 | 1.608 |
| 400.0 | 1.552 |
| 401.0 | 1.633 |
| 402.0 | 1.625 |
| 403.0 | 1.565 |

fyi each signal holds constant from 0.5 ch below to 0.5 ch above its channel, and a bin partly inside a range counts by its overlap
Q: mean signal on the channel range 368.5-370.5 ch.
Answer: 1.74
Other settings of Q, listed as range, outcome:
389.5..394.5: 1.71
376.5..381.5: 1.7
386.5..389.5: 1.64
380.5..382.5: 1.63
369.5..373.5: 1.73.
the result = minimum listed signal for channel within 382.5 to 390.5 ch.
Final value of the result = 1.481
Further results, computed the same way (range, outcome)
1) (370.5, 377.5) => 1.554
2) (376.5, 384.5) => 1.571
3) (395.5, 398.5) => 1.627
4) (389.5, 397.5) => 1.546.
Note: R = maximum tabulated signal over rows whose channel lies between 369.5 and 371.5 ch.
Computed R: 1.78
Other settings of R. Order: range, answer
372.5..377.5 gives 1.892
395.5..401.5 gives 1.69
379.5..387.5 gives 1.797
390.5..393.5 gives 1.856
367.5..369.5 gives 1.703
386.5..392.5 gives 1.747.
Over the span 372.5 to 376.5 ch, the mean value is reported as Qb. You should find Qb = 1.67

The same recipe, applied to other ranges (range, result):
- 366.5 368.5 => 1.72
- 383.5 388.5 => 1.63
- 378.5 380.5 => 1.63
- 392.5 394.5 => 1.7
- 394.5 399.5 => 1.65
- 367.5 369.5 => 1.7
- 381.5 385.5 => 1.63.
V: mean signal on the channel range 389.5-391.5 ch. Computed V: 1.73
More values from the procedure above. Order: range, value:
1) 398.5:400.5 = 1.58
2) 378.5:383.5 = 1.63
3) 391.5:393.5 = 1.77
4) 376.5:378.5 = 1.78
